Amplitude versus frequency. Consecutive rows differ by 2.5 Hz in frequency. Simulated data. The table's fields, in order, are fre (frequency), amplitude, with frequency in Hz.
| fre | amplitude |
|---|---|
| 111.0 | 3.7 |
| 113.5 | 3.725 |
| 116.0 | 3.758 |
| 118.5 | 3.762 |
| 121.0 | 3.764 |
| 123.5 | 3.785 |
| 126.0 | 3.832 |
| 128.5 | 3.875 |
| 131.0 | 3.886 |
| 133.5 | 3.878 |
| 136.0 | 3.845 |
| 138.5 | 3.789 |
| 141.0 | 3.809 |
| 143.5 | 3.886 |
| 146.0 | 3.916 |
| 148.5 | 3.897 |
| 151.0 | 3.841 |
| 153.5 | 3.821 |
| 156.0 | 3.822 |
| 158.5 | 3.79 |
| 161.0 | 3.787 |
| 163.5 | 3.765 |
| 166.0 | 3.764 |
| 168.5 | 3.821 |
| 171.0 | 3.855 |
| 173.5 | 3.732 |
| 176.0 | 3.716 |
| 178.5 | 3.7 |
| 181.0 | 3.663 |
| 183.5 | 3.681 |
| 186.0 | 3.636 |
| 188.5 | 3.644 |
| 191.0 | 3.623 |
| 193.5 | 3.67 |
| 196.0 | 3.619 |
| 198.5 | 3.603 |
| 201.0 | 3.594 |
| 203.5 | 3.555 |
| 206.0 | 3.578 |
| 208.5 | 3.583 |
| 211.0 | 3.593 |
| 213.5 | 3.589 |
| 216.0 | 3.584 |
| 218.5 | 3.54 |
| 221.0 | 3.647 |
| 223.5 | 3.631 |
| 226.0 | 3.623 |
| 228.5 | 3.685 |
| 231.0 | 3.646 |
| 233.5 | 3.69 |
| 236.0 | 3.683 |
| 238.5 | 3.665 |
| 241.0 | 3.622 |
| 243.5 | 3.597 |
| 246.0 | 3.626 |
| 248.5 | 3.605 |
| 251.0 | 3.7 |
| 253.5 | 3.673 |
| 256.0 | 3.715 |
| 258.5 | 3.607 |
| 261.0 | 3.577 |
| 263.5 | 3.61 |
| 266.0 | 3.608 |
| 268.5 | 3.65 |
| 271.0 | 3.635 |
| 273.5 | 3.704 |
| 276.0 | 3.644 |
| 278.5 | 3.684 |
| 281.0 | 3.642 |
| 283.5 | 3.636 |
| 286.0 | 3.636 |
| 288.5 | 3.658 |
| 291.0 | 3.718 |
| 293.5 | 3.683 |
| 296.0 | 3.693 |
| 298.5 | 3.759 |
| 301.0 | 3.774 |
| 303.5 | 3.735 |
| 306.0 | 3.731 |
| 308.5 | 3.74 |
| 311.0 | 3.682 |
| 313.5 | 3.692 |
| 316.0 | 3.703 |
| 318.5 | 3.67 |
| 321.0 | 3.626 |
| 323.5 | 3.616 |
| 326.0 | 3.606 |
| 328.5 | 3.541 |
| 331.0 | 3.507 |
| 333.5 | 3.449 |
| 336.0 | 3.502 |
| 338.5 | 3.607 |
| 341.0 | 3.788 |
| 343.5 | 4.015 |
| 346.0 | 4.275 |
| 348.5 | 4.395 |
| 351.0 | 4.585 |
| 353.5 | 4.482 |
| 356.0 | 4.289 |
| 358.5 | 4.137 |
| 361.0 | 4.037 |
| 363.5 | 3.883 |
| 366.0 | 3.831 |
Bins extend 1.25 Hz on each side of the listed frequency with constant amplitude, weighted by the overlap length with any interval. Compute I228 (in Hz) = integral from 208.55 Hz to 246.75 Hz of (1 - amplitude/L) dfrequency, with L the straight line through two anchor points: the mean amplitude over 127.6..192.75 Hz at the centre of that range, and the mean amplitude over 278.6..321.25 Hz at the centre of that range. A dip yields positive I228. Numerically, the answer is 1.2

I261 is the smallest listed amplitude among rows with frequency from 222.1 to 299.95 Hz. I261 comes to 3.577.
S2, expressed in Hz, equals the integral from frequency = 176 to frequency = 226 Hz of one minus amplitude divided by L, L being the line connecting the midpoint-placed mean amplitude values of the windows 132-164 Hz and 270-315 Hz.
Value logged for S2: 2.2 Hz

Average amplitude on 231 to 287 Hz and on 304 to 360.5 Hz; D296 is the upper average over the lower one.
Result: 1.1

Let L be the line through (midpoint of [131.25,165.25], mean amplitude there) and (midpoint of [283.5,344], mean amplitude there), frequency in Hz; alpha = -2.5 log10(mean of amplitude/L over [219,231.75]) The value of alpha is 0.03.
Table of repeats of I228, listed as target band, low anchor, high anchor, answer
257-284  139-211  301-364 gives 1.17 Hz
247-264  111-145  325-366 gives 1.08 Hz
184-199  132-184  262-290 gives 0.48 Hz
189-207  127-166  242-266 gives 0.63 Hz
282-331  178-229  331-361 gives 2.97 Hz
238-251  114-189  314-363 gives 0.71 Hz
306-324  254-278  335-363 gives 1.06 Hz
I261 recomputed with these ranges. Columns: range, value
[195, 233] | 3.54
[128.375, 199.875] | 3.603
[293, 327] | 3.606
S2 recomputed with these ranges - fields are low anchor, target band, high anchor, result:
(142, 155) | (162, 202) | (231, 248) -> 0.99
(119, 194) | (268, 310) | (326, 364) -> 2.31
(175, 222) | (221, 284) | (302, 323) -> 0.17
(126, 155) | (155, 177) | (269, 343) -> 0.25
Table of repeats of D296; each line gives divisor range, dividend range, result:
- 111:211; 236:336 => 0.97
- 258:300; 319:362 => 1.07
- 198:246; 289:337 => 1.01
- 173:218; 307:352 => 1.04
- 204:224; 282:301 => 1.03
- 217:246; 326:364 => 1.09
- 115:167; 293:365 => 1.00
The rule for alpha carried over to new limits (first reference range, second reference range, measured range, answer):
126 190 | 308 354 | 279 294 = 0.04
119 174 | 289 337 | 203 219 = 0.05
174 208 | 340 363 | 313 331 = 0.14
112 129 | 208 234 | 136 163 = -0.03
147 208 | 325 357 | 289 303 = 0.04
